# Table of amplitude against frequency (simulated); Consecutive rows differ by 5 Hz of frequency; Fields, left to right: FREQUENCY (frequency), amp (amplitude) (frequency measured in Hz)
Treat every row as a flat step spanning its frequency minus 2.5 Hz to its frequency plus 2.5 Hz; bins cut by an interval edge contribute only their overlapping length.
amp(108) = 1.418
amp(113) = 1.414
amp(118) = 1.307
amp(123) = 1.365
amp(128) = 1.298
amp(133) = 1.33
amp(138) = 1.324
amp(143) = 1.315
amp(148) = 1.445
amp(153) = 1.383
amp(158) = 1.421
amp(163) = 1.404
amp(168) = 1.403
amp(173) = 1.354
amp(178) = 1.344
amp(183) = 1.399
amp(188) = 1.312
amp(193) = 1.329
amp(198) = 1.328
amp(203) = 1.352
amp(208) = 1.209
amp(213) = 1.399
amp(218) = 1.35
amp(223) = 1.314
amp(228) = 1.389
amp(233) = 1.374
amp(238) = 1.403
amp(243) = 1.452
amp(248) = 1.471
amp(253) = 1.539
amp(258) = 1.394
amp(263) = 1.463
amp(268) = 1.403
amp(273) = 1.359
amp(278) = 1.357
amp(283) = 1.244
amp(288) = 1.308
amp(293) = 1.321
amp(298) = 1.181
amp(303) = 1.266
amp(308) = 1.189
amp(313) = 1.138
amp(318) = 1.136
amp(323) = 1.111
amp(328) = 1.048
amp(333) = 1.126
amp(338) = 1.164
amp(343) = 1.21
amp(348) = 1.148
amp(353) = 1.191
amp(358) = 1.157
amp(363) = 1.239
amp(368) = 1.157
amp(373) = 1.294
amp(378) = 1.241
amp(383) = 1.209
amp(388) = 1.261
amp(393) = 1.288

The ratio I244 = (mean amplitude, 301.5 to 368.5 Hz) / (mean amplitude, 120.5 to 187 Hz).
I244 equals 0.85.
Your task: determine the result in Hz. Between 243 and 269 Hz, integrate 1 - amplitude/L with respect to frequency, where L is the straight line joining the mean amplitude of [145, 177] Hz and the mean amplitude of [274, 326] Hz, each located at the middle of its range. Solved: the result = -3.6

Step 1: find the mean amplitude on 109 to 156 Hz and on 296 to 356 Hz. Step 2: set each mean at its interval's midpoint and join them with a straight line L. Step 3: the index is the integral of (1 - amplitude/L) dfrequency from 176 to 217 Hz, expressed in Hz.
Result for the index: -1.4 Hz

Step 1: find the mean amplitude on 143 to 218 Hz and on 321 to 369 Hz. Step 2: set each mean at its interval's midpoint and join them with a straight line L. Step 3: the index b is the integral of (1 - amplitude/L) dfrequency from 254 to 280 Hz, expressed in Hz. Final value -3.13 Hz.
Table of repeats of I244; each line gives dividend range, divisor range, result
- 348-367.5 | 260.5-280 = 0.85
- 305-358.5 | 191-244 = 0.85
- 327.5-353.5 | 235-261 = 0.79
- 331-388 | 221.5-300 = 0.87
